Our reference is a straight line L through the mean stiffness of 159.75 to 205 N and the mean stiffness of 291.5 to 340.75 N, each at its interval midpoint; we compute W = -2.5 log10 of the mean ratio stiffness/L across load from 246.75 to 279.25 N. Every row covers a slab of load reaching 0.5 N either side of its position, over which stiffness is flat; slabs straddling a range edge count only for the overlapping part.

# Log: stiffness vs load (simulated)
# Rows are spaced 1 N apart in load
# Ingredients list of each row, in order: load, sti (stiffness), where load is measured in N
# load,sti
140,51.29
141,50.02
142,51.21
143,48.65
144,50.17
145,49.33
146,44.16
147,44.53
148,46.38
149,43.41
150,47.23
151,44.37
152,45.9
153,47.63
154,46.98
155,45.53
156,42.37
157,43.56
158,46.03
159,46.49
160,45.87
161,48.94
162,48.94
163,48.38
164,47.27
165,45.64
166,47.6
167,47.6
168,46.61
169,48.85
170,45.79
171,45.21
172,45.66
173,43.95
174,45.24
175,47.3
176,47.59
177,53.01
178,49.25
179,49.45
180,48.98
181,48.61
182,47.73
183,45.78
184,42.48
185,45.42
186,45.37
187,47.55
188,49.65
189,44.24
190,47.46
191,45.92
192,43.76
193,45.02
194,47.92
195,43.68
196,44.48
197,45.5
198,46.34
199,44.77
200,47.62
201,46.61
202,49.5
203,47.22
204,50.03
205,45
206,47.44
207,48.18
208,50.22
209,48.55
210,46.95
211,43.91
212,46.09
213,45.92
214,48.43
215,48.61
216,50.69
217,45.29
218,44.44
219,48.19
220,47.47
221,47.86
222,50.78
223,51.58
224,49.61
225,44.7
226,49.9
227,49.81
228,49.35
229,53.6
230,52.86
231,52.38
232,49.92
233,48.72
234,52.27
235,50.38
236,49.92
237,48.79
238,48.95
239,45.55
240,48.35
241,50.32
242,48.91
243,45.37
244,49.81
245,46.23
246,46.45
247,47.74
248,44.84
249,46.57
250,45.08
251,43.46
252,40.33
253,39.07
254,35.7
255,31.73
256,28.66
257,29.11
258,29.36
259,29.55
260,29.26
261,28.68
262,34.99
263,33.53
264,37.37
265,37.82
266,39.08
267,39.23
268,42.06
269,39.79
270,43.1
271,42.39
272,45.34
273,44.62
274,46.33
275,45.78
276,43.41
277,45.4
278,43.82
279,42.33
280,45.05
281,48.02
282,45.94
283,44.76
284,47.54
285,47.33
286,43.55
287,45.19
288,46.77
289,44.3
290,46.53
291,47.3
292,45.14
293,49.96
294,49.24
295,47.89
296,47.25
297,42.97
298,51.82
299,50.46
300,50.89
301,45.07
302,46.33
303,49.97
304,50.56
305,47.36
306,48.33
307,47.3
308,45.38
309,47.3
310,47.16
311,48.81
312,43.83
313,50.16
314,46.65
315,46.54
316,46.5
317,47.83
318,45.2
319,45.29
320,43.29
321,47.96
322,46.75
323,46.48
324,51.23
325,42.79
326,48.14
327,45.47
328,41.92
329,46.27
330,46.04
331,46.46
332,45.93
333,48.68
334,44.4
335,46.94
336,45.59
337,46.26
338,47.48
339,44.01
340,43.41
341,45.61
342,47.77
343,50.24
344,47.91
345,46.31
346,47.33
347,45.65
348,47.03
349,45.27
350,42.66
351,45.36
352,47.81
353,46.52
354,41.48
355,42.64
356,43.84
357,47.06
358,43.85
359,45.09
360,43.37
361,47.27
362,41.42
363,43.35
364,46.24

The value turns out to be 0.19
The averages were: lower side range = 46.9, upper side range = 46.9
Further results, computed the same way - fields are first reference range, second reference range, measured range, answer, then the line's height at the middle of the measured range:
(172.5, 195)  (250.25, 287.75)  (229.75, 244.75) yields -0.16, 42.6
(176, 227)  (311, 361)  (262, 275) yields 0.14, 46.6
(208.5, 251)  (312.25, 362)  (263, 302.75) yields 0.05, 47.1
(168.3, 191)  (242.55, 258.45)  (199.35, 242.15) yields -0.13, 43.3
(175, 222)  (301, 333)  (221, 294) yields 0.07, 46.9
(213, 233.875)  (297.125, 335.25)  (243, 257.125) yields 0.17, 48.6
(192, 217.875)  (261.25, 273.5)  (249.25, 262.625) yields 0.19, 41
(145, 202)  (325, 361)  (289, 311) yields -0.04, 45.9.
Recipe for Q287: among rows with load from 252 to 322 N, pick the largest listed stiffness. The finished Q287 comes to 51.82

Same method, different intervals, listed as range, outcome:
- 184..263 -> 53.6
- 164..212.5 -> 53.01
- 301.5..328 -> 51.23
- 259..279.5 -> 46.33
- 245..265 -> 47.74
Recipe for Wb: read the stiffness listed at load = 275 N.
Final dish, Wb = 45.78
